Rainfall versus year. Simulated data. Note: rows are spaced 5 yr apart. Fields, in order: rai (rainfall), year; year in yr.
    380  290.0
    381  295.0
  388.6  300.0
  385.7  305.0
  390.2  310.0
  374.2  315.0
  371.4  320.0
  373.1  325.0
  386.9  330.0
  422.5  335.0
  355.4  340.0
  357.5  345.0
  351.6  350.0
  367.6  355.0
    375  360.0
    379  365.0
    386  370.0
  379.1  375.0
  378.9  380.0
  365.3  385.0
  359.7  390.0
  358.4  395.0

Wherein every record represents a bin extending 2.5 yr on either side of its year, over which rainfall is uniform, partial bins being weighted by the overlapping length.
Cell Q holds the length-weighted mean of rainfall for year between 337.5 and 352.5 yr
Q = 355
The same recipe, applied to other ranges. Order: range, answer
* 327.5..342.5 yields 388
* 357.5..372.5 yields 380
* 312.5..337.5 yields 386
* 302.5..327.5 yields 379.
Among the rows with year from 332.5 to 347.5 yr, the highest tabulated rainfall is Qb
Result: 422.5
